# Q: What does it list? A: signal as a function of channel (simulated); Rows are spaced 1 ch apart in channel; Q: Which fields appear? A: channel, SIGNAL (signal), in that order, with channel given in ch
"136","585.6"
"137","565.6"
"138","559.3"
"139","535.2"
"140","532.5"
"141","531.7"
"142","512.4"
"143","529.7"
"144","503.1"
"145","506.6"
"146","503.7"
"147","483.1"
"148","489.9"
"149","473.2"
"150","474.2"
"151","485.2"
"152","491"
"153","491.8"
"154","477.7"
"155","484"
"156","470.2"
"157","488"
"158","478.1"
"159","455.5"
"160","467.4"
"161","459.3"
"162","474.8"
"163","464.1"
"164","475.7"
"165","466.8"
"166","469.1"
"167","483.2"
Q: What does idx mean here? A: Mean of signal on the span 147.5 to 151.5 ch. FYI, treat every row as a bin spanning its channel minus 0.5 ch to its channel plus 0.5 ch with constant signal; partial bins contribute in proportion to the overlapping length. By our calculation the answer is 481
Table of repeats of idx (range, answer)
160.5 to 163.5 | 466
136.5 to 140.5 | 548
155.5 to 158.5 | 479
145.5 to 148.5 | 492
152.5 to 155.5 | 484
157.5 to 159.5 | 467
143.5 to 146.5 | 504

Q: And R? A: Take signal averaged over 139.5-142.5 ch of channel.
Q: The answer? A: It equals 526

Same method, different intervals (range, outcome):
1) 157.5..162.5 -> 467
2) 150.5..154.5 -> 486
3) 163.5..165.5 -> 471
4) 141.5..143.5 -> 521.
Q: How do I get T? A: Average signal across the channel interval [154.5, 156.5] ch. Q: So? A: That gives 477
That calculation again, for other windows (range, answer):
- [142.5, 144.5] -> 516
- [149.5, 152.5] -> 483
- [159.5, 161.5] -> 463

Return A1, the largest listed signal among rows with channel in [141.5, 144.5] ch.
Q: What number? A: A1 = 529.7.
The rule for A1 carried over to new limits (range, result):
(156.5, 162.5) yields 488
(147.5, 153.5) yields 491.8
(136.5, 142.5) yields 565.6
